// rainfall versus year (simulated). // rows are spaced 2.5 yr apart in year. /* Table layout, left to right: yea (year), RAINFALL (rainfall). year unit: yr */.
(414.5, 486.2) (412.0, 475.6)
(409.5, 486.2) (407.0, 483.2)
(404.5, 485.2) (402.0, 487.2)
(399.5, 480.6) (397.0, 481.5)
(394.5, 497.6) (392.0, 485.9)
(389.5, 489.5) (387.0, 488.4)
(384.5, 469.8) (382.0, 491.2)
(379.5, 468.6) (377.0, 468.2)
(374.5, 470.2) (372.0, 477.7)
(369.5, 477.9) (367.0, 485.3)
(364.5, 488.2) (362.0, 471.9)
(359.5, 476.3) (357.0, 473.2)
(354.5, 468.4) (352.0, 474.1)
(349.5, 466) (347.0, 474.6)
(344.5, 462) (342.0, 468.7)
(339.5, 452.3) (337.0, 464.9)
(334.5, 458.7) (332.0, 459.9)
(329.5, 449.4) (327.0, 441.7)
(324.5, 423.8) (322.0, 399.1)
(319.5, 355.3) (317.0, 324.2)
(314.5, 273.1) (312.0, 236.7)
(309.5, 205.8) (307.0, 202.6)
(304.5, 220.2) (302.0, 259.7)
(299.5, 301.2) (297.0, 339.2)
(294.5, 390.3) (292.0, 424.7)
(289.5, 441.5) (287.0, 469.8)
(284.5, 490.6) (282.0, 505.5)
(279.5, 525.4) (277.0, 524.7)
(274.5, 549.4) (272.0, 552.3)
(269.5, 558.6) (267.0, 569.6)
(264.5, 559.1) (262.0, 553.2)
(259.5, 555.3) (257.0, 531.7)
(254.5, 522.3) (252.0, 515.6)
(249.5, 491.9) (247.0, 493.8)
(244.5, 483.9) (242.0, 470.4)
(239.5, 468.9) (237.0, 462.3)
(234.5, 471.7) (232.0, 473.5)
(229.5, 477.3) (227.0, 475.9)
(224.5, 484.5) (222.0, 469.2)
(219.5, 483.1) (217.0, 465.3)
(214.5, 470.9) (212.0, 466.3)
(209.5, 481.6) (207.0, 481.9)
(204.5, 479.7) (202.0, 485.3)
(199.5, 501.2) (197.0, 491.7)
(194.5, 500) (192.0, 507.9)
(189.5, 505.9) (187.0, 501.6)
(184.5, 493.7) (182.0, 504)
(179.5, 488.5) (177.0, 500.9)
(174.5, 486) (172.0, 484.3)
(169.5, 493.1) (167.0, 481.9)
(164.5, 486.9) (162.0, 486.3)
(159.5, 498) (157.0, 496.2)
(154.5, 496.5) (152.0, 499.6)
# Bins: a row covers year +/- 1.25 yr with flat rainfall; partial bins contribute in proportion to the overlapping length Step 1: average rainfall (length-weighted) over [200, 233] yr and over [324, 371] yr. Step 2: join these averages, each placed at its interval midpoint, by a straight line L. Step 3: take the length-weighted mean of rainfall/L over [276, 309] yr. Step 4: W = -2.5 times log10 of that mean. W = 0.21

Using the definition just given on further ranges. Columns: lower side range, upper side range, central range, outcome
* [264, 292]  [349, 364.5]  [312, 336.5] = 0.24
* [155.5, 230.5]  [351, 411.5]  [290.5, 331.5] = 0.41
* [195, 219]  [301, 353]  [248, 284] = -0.24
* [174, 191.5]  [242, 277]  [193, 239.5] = 0.07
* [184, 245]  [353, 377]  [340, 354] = 0.02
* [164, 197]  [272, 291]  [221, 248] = 0.05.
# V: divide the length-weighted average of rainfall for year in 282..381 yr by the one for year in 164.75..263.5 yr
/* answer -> 0.8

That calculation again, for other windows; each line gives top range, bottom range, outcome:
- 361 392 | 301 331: 1.51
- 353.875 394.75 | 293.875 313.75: 1.80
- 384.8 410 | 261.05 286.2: 0.90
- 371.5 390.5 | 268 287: 0.91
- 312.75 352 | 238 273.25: 0.81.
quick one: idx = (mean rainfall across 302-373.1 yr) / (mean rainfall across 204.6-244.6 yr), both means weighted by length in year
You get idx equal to 0.86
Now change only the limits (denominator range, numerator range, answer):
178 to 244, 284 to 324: 0.69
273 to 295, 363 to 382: 0.99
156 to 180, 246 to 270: 1.09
